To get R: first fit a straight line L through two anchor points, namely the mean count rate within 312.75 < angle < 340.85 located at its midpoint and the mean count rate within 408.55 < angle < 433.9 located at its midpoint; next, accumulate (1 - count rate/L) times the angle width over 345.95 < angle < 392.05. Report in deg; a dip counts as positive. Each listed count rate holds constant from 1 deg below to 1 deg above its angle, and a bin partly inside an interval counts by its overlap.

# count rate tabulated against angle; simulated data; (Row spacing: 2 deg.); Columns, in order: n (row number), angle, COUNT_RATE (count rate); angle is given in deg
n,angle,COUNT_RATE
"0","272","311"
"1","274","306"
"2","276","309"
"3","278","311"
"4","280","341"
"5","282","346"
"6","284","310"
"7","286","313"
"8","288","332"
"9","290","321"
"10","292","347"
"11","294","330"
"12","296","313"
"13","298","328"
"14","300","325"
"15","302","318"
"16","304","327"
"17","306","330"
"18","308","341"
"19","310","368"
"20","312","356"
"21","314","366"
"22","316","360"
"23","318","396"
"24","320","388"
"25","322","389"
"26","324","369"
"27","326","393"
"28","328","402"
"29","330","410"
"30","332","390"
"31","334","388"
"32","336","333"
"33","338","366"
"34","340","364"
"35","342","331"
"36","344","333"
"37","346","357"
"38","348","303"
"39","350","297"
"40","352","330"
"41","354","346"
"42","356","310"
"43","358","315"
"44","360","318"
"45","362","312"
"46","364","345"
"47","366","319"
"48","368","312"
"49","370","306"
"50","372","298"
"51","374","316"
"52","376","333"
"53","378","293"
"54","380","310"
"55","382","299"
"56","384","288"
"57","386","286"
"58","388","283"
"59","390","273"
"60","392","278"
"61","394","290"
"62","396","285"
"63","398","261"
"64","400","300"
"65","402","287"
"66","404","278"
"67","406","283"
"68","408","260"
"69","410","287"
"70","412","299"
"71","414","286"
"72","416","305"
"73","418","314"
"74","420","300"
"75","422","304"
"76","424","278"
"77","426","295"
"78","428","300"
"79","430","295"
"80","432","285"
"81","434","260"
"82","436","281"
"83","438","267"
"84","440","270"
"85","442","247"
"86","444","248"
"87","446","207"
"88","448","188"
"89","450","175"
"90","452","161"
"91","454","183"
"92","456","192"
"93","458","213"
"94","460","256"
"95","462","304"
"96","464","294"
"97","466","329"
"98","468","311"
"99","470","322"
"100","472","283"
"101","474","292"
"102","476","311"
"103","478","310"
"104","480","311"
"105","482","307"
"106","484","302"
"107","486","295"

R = 4.34 deg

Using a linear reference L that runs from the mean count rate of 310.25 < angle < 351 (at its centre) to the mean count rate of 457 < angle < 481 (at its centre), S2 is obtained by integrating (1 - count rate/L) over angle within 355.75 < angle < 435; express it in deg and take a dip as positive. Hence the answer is 8.56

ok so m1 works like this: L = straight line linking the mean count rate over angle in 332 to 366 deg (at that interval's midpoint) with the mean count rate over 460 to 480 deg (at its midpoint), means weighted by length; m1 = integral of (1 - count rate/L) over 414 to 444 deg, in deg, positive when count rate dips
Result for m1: 2.88 deg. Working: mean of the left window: 335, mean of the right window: 304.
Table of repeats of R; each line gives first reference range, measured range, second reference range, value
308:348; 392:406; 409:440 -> 1.2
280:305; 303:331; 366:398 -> -4.7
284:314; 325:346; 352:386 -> -3.1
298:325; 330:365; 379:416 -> -1.4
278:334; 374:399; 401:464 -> 0.3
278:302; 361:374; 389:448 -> -0.8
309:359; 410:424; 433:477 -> -0.6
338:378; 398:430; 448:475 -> -0.7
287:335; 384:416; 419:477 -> 1.4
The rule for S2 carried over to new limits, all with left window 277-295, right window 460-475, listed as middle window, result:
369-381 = 0.2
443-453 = 3.6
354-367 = -0.2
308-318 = -1.2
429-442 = 1.4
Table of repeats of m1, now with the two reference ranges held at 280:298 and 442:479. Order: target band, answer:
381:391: 0.01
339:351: -1.08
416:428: -1.25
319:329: -2.43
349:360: -0.74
